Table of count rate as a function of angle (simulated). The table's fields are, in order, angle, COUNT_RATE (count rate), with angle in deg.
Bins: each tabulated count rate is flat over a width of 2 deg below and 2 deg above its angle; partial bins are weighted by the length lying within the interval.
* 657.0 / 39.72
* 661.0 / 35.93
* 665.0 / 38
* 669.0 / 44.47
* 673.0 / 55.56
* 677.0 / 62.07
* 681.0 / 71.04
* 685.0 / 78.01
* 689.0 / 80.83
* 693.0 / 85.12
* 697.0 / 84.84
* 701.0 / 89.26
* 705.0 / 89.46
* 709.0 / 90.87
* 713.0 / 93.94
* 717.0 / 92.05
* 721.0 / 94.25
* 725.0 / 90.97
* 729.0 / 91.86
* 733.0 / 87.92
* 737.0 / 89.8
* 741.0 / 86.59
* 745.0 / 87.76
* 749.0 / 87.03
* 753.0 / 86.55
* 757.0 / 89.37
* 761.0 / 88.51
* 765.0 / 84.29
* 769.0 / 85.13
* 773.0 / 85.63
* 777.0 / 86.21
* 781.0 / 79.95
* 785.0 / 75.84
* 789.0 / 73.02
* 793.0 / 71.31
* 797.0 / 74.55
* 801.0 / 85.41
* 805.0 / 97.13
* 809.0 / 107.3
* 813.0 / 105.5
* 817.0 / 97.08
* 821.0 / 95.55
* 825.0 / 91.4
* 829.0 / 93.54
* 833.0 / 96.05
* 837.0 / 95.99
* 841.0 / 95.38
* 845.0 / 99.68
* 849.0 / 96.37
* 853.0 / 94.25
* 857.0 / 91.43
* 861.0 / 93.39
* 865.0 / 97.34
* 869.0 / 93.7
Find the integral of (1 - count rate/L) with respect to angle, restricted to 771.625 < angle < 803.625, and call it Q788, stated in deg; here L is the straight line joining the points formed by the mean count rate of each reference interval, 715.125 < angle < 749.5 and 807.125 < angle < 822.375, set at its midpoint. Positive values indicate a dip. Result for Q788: 6.0 deg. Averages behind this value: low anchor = 89.9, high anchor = 102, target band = 79.2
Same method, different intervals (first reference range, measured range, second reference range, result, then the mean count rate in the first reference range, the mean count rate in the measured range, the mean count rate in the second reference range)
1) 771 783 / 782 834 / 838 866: -0.2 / 83.9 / 89.2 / 95.4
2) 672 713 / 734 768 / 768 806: -2.9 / 80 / 87.4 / 80.9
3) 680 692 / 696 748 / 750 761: -4.4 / 77.8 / 90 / 88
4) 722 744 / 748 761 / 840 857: 0.4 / 89.6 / 87.8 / 95.9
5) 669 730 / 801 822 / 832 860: -1.6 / 81.9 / 99.3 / 95.5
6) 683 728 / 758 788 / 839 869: 2.6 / 88.2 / 83.5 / 95.3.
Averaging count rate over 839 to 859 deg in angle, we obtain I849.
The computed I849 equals 95.4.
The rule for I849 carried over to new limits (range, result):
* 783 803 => 76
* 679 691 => 76.6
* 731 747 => 88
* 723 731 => 91.4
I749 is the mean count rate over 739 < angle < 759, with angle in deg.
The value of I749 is 87.5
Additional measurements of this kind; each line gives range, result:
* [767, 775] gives 85.4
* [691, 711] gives 87.9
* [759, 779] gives 86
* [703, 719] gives 91.6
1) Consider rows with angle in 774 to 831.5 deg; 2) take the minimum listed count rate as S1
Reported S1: 71.31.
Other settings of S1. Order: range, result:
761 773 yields 84.29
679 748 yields 71.04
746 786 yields 75.84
